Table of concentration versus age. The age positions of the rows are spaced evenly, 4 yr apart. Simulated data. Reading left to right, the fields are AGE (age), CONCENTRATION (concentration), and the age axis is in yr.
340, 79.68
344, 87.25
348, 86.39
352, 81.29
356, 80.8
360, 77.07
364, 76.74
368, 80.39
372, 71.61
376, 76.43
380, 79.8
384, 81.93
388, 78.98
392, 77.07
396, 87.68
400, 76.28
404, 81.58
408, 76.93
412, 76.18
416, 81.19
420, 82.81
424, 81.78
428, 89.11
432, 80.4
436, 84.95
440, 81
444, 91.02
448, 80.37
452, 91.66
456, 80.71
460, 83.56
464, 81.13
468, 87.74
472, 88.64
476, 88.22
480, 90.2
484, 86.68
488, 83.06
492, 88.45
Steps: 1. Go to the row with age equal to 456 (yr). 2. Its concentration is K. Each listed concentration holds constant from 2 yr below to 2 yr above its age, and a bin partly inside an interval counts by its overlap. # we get 80.71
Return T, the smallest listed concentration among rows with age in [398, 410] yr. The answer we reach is 76.28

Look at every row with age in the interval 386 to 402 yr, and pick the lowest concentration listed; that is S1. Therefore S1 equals 76.28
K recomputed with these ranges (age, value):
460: 83.56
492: 88.45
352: 81.29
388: 78.98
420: 82.81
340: 79.68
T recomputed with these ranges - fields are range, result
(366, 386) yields 71.61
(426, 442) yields 80.4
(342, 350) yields 86.39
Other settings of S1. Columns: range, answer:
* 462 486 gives 81.13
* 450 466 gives 80.71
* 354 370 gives 76.74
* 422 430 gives 81.78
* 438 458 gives 80.37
